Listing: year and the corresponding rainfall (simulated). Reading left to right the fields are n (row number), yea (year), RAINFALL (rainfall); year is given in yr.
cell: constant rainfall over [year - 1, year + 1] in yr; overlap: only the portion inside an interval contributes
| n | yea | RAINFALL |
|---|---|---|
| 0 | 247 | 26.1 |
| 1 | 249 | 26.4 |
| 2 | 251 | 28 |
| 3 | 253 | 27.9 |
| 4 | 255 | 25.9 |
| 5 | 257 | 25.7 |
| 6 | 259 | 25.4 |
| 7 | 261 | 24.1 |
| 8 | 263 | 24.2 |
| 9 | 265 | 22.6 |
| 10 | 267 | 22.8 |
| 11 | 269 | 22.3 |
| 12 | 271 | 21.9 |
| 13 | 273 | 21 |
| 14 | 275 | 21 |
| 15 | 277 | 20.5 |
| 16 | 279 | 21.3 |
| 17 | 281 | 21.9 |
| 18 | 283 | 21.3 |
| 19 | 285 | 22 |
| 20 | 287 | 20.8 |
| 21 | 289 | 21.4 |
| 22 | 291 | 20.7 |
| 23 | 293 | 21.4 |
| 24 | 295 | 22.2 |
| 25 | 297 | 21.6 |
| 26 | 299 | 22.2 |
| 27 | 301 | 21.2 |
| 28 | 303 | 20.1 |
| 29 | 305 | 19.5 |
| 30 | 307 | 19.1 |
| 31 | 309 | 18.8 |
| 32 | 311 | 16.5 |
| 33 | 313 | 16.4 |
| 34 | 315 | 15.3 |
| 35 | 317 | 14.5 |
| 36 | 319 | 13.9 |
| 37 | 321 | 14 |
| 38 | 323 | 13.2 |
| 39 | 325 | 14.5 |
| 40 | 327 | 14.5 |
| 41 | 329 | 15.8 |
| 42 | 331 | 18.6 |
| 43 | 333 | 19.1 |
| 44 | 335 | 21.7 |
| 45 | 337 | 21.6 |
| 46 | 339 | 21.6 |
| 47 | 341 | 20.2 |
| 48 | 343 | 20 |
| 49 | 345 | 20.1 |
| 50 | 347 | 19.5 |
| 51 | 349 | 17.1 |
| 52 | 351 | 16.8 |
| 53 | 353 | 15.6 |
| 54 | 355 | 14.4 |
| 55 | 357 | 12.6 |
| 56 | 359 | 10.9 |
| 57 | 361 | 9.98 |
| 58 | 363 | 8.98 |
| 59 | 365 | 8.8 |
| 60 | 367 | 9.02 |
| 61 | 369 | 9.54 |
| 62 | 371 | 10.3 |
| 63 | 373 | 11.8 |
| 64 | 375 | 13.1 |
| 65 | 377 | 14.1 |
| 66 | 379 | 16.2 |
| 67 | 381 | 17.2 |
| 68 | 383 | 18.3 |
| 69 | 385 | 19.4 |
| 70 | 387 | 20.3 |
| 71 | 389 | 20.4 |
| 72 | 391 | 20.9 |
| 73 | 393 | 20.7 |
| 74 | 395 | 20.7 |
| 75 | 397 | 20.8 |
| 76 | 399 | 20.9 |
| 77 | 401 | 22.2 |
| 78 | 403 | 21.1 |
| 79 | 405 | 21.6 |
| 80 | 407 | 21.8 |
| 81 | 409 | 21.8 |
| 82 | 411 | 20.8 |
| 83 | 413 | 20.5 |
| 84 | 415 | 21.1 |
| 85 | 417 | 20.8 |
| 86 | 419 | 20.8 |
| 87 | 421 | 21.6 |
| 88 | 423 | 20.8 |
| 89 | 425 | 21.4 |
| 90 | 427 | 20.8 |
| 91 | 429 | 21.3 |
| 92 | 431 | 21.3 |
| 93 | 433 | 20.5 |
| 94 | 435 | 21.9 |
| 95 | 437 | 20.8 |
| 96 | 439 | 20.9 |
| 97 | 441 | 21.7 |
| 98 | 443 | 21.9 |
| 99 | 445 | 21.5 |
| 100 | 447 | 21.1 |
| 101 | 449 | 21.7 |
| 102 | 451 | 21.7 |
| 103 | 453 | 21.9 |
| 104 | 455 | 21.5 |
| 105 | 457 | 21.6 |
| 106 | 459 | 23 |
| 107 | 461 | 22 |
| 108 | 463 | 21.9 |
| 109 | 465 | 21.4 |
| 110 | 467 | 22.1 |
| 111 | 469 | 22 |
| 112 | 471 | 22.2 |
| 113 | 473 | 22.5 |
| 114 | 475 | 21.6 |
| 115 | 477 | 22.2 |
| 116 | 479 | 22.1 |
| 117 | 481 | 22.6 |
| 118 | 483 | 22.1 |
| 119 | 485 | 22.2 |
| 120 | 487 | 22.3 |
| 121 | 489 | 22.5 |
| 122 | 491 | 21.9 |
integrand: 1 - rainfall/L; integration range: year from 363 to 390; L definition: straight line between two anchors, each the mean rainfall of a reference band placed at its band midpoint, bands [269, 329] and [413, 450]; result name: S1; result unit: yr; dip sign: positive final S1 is 8.0 yr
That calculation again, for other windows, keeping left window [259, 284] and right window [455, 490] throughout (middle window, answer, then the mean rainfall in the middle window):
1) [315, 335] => 5.88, 15.7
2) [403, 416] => 0.52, 21.3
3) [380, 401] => 1.98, 20.1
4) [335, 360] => 5.04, 17.7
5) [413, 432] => 0.92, 21.1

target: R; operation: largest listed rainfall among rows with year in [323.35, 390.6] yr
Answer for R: 21.7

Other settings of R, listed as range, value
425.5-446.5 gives 21.9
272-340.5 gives 22.2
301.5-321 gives 20.1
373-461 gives 23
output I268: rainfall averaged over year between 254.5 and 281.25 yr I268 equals 22.9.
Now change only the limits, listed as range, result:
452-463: 22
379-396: 19.5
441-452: 21.6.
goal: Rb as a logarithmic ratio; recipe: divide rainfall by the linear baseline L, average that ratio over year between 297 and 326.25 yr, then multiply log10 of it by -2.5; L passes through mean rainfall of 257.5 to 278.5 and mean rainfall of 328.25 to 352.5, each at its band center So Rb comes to 0.20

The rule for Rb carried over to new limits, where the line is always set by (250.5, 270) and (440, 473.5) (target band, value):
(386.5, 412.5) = 0.08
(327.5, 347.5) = 0.20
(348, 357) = 0.44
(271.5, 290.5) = 0.15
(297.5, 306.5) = 0.17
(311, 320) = 0.50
